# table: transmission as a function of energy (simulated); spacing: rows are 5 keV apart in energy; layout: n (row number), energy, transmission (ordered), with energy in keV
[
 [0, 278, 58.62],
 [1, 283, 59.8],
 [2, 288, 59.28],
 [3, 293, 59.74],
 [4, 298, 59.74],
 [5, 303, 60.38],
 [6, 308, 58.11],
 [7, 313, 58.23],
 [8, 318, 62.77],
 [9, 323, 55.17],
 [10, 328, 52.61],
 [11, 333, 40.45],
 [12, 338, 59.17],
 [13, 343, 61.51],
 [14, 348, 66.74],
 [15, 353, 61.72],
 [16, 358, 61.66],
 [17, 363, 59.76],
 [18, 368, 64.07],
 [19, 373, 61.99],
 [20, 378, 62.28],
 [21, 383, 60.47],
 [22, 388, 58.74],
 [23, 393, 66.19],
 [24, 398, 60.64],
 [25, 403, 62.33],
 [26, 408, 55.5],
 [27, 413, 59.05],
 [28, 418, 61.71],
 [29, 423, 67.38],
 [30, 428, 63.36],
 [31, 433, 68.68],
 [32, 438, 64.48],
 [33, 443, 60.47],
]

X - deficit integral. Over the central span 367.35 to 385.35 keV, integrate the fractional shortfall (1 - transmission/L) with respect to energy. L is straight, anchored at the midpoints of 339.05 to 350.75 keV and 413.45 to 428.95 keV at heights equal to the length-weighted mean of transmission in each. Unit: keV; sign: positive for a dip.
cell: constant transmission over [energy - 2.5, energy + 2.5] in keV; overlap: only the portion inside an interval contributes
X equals 0.4 keV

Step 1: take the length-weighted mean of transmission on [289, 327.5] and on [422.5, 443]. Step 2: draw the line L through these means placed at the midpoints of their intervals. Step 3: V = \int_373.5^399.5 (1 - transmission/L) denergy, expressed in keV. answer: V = 0.45 keV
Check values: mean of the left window 58.8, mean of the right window 65.2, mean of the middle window 61.7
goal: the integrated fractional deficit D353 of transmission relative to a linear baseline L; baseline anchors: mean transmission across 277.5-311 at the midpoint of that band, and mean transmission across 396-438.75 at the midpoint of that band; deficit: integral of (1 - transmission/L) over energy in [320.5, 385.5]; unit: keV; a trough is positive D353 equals 2.0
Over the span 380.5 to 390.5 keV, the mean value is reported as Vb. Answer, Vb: 59.6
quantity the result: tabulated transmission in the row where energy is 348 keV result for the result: 66.74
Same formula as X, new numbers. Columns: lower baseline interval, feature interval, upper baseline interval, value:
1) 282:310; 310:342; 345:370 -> 3.1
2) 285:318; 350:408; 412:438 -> 0.9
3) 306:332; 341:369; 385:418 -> -2.1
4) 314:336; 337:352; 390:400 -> -1.8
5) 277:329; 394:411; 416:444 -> 0.9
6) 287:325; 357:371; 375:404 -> -0.2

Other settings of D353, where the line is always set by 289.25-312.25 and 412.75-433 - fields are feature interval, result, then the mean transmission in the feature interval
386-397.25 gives 0.09 keV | 62.3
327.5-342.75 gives 2.17 keV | 52.1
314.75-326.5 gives 0.34 keV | 58.4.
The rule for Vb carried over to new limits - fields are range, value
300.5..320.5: 59.9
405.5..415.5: 57.3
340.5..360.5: 62.9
